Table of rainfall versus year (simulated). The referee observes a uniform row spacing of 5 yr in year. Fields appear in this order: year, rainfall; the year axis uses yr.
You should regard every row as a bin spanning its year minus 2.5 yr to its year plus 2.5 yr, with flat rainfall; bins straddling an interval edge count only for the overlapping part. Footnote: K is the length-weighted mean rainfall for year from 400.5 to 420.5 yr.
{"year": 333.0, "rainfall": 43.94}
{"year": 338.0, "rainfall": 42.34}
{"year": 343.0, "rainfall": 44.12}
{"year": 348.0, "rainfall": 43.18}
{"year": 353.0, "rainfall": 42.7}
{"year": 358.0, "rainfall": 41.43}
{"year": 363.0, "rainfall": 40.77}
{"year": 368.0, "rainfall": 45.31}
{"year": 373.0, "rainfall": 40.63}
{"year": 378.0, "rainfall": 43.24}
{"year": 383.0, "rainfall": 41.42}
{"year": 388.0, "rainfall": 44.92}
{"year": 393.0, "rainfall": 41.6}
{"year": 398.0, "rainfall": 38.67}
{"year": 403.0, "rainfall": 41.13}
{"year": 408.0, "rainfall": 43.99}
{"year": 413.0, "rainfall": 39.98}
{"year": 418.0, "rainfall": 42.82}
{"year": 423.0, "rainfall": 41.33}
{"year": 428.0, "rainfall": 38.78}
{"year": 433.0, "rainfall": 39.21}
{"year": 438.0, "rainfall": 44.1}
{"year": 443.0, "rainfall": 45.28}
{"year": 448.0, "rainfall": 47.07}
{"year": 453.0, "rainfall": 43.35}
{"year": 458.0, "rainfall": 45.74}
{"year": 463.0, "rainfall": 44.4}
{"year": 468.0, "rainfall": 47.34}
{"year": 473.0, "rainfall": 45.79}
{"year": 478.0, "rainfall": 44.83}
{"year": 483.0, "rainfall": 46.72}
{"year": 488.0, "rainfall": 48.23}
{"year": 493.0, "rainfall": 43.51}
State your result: 42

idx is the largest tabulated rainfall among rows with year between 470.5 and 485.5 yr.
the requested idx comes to 46.72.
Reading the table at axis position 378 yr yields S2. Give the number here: 43.24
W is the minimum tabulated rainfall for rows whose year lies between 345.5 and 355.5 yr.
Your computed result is 42.7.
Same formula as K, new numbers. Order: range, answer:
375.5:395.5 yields 42.8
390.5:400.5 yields 40.1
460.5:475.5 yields 45.8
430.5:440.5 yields 41.7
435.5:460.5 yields 45.1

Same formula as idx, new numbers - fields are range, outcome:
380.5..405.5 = 44.92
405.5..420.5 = 43.99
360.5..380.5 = 45.31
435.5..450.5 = 47.07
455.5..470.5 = 47.34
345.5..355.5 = 43.18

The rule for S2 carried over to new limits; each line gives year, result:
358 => 41.43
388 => 44.92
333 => 43.94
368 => 45.31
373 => 40.63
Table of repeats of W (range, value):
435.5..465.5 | 43.35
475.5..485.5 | 44.83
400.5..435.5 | 38.78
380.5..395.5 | 41.42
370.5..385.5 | 40.63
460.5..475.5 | 44.4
